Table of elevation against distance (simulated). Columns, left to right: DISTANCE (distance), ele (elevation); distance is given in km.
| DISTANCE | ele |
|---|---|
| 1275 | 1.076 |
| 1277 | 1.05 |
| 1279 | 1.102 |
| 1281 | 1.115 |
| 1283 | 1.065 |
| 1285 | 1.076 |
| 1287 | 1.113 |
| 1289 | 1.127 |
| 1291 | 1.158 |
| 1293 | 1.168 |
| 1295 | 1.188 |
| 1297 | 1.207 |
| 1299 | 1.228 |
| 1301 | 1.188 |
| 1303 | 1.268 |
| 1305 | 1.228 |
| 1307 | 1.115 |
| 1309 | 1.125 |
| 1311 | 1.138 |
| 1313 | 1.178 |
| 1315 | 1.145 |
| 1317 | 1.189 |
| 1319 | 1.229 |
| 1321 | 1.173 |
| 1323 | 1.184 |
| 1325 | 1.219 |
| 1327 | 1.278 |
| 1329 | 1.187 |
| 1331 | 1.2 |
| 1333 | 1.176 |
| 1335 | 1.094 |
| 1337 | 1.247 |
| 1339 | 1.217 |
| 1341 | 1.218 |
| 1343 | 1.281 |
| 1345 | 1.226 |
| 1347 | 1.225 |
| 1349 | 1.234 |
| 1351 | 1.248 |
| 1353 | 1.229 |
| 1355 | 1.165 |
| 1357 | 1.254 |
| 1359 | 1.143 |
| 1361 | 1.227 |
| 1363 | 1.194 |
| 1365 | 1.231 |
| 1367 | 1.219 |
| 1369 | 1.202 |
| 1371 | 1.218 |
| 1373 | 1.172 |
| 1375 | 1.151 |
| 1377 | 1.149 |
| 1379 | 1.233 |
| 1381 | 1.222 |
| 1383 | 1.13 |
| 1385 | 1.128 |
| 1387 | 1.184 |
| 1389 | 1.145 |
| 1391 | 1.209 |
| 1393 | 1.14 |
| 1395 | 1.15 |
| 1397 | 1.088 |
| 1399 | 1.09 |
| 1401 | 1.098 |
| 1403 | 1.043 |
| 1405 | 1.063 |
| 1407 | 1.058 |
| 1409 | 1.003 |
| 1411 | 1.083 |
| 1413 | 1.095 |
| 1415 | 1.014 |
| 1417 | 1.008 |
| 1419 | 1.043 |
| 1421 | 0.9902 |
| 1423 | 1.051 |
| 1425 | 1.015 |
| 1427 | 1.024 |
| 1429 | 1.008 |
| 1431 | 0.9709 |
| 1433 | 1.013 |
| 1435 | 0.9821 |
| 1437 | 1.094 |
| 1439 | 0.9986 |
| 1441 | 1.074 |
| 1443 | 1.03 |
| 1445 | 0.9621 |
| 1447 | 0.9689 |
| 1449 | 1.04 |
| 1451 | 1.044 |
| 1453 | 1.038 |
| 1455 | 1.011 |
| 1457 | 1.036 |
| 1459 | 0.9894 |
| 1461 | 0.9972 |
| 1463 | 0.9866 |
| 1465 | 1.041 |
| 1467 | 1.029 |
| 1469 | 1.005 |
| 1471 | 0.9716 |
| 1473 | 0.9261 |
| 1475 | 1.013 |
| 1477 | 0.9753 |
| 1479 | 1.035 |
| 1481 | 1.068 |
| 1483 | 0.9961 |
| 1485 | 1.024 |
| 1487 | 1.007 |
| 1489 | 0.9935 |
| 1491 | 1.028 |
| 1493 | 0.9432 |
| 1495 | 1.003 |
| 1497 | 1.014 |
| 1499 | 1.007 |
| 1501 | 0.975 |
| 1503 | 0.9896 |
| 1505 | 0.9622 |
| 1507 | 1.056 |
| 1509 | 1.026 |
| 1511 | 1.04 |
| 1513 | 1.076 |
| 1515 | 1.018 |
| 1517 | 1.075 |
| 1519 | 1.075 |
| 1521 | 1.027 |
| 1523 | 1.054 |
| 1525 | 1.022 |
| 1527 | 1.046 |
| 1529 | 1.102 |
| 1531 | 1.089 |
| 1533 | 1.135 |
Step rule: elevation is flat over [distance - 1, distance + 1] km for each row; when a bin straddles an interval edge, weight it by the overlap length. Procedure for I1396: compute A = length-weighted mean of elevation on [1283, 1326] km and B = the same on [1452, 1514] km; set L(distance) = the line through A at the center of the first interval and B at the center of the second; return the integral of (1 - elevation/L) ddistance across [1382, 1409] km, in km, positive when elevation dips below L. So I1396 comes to -0.6 km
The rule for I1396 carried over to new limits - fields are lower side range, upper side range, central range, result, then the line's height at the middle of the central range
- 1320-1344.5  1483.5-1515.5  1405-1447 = 2.7 km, 1.1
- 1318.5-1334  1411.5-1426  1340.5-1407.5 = -3.6 km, 1.12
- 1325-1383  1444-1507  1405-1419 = 0.8 km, 1.11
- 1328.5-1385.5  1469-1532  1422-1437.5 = 1.3 km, 1.11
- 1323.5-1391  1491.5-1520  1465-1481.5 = 0.9 km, 1.06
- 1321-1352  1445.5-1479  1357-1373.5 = -0.5 km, 1.17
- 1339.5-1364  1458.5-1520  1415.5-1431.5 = 1.4 km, 1.11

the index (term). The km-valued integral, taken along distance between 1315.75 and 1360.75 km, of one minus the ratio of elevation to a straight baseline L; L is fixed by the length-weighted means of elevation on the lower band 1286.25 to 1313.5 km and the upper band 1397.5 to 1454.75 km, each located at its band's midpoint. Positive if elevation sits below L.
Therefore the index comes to -3.1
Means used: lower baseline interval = 1.17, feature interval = 1.21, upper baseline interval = 1.03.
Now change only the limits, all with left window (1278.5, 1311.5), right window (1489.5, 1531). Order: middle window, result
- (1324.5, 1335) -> -0.6 km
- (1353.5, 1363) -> -0.7 km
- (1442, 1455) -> 0.6 km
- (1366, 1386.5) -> -1.4 km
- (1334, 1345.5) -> -0.9 km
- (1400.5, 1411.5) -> 0.3 km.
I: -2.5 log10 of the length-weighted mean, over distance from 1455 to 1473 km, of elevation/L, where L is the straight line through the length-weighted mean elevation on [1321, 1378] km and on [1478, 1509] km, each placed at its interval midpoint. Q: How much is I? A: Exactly 0.05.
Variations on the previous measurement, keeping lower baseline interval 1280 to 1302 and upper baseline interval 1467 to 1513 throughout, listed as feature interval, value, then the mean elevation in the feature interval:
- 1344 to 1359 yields -0.11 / 1.22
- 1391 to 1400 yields -0.05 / 1.13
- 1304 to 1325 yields -0.04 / 1.17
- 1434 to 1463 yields 0.02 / 1.02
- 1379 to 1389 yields -0.09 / 1.17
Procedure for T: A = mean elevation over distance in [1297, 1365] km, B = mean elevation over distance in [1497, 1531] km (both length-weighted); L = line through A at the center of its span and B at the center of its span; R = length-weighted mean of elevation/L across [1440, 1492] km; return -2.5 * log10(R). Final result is 0.07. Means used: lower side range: 1.2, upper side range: 1.04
